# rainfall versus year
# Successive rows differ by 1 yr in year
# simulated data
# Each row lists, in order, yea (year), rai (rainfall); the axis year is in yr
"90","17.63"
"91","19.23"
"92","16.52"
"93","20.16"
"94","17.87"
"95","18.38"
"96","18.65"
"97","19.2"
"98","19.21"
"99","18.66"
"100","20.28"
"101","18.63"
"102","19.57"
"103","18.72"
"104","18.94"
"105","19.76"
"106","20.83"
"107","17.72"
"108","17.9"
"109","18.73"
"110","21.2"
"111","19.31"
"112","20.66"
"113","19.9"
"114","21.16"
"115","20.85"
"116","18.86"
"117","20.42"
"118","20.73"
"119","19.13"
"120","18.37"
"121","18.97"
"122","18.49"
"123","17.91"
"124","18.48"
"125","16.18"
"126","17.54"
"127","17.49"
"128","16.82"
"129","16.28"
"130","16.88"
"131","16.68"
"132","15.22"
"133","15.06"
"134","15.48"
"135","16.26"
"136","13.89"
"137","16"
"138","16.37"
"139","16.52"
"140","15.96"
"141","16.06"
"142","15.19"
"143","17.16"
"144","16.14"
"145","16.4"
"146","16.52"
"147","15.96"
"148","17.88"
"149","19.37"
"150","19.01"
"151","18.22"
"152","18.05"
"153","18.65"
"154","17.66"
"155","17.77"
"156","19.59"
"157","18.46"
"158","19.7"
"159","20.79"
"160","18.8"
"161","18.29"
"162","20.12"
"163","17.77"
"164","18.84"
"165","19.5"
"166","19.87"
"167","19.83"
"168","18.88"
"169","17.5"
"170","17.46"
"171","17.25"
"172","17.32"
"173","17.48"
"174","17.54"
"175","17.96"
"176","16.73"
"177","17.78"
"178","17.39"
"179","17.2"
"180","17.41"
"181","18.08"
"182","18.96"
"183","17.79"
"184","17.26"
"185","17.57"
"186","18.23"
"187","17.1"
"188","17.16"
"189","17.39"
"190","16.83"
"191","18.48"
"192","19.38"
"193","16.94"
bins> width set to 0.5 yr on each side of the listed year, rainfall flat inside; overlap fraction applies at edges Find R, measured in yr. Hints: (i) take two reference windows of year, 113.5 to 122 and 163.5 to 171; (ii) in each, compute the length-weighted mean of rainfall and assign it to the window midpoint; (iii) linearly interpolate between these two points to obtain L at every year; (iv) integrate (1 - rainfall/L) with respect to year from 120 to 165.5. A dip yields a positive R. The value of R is 4.20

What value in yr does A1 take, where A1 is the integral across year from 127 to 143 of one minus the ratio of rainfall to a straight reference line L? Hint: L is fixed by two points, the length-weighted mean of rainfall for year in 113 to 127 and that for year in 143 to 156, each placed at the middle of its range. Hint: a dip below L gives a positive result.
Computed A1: 2.0 yr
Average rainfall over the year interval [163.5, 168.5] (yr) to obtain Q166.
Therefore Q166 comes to 19.4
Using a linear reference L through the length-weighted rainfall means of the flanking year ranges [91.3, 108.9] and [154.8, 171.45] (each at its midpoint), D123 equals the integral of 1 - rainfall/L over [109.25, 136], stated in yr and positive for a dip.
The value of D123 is 1.0 yr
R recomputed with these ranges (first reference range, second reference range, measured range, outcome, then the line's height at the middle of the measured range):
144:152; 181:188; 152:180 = -1.08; 17.7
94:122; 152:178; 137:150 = 1.45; 18.8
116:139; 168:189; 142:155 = -0.09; 17.4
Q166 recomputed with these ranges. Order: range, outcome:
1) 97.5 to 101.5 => 19.2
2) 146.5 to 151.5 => 18.1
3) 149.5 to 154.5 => 18.3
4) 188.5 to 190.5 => 17.1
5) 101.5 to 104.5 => 19.1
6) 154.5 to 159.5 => 19.3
